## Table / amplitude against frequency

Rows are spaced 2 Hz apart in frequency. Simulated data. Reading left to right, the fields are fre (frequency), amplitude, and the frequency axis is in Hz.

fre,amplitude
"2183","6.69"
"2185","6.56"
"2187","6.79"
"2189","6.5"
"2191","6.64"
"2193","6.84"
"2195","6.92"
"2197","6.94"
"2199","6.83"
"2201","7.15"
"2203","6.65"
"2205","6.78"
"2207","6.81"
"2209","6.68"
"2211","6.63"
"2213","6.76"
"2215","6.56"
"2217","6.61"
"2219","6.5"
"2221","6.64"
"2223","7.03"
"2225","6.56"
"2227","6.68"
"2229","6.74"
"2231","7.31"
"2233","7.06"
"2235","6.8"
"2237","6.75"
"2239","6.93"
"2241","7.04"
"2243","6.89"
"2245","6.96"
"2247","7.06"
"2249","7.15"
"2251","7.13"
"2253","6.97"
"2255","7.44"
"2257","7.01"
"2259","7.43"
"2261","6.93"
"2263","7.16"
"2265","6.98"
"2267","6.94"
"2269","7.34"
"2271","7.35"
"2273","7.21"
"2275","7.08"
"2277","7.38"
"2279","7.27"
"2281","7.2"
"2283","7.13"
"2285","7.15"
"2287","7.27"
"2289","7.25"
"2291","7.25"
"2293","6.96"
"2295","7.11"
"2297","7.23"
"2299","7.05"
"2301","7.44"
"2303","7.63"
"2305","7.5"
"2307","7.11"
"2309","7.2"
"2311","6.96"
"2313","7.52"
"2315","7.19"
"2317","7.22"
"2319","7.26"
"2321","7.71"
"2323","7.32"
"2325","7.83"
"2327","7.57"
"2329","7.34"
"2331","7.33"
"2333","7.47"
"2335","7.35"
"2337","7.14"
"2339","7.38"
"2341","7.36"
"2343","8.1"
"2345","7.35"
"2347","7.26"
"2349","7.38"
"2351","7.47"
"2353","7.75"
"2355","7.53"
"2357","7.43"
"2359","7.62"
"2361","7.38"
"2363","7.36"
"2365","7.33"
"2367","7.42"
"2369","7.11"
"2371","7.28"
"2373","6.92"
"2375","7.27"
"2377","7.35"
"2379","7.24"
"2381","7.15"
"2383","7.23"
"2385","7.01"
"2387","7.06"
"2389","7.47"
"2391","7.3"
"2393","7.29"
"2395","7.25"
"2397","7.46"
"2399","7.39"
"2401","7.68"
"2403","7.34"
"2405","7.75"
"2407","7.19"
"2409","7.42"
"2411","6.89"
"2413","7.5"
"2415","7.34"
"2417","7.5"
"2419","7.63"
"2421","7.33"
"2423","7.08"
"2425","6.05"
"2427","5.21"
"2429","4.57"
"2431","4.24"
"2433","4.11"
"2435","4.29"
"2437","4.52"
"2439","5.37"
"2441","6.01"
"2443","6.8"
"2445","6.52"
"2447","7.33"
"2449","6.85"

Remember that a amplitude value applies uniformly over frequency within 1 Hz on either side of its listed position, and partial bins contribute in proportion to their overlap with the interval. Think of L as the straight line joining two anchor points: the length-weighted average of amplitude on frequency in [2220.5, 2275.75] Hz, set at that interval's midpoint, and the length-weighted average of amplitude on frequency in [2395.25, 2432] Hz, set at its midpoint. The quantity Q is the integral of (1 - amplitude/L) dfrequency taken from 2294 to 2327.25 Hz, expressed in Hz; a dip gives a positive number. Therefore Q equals -1.8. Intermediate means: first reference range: 7.02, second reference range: 6.87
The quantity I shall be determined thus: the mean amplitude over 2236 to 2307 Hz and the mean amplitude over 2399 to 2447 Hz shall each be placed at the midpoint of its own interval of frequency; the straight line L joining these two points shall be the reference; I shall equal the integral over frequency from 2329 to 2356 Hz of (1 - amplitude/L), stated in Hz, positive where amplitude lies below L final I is -2.6 Hz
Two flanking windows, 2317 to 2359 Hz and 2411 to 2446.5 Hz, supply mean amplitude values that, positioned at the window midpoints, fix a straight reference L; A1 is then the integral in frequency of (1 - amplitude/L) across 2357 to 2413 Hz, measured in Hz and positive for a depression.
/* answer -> -4.9 Hz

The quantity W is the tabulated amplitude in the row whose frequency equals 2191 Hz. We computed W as 6.64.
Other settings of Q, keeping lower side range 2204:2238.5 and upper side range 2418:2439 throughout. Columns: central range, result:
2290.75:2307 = -2.5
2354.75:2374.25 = -4.8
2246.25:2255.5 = -0.8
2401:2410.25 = -3.0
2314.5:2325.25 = -2.2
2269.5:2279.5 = -1.3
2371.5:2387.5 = -3.8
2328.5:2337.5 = -1.9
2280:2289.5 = -1.2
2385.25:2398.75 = -3.7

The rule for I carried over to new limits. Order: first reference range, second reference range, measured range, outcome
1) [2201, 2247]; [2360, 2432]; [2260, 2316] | -2.51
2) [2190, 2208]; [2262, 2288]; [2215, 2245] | 0.70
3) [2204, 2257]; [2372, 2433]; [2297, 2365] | -4.78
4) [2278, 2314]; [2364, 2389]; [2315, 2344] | -0.89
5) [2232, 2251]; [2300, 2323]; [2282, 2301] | 0.17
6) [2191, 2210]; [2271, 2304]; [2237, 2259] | -0.03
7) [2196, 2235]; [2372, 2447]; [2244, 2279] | -1.99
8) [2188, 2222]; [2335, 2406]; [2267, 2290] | -0.70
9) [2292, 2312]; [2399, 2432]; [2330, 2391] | -2.95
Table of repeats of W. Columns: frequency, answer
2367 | 7.42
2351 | 7.47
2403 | 7.34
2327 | 7.57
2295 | 7.11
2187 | 6.79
